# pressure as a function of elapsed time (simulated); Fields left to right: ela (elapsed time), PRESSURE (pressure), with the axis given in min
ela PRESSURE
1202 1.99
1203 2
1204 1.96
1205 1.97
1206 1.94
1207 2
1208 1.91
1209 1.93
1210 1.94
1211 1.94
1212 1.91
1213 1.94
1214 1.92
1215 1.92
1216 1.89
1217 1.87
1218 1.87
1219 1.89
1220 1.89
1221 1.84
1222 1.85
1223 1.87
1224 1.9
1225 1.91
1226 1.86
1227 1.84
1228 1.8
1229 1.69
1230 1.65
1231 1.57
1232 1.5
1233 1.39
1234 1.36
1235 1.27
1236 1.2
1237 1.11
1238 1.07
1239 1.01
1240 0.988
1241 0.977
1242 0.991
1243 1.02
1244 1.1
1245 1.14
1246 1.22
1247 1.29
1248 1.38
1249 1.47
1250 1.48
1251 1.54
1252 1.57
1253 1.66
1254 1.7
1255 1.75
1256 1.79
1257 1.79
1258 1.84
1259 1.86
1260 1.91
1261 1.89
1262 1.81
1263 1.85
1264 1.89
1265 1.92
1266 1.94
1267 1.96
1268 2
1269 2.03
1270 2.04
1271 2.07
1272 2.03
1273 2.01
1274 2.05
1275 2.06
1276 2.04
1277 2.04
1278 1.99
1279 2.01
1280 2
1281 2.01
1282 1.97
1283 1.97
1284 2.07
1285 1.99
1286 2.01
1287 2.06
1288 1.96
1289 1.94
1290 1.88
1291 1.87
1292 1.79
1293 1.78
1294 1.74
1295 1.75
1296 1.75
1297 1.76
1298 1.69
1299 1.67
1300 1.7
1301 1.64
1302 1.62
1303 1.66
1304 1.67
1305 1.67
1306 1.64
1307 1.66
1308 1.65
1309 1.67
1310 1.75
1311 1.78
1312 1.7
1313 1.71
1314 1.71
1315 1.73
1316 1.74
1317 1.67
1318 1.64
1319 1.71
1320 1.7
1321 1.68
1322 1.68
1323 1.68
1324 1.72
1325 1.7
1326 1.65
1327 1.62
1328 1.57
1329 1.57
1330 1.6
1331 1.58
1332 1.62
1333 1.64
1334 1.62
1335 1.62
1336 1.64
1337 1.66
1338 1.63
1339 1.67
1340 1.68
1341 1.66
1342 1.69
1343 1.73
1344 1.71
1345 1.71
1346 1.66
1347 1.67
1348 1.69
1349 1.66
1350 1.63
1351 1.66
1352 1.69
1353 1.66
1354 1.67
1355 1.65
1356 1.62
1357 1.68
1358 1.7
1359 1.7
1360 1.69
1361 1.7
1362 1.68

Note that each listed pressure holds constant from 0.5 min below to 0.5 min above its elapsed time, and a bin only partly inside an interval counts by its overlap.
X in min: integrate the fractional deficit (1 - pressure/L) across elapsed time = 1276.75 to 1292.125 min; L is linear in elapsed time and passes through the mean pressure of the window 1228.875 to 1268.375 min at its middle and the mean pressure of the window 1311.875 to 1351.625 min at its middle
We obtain -3.9 min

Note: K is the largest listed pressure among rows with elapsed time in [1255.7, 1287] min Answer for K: 2.07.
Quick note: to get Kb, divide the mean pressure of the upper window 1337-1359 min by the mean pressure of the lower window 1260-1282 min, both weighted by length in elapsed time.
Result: 0.8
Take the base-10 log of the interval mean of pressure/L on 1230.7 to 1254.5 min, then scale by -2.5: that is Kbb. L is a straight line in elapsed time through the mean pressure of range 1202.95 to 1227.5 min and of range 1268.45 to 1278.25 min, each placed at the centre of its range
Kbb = 0.46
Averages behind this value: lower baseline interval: 1.91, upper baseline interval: 2.04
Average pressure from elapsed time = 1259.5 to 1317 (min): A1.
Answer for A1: 1.86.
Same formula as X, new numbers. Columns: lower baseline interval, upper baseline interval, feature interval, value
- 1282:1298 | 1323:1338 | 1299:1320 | 0.9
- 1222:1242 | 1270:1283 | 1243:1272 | 1.5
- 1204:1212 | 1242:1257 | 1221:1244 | 2.9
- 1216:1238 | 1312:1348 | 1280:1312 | -2.6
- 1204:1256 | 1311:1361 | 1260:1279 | -4.1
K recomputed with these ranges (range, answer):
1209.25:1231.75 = 1.94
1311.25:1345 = 1.74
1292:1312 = 1.79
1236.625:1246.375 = 1.22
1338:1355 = 1.73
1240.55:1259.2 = 1.86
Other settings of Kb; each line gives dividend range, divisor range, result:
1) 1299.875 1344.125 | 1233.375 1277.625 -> 1.03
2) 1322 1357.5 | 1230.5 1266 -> 1.12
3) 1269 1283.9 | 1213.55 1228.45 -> 1.08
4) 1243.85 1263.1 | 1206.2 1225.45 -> 0.84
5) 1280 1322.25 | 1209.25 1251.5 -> 1.14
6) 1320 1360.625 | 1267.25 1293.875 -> 0.84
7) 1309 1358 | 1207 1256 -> 1.05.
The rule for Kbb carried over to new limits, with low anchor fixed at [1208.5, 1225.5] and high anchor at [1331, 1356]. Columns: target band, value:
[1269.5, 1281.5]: -0.14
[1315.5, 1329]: 0.02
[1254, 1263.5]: 0.00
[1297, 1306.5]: 0.05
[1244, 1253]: 0.31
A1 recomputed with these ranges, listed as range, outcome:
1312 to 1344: 1.66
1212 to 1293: 1.73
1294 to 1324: 1.69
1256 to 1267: 1.87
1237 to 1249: 1.12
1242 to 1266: 1.6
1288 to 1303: 1.76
